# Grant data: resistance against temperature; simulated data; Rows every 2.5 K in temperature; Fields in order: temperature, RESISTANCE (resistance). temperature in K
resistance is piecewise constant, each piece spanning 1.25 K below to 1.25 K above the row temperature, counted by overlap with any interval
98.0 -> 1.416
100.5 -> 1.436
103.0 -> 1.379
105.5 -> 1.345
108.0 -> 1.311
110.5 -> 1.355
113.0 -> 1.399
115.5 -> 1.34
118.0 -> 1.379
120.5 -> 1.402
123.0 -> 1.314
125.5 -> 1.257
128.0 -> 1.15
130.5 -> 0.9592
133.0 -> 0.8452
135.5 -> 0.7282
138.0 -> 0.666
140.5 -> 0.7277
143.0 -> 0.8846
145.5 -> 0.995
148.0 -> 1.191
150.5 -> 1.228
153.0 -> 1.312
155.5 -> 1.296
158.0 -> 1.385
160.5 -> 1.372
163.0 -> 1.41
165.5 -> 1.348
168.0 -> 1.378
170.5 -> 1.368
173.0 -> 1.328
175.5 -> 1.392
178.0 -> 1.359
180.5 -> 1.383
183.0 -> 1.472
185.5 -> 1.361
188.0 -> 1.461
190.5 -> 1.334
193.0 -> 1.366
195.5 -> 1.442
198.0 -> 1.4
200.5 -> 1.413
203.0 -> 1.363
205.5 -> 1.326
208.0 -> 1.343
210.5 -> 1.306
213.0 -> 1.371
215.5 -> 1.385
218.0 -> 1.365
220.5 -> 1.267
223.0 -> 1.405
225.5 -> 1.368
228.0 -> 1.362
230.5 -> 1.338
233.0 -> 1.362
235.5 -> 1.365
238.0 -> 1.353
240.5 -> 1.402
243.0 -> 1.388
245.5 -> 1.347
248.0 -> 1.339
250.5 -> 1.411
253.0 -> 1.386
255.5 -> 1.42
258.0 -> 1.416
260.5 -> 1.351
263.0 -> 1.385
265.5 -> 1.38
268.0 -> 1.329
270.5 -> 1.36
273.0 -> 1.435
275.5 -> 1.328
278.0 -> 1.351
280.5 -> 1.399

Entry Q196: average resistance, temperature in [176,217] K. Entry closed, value 1.38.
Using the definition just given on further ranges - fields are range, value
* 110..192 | 1.24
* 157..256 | 1.37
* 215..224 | 1.35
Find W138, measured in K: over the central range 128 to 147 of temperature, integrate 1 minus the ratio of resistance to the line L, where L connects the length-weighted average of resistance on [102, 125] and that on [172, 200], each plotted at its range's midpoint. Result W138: 7.1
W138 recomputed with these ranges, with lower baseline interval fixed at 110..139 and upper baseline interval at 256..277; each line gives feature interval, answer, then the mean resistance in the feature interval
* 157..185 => -3.6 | 1.38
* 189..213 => -1.8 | 1.37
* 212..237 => -1.0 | 1.36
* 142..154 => 0.6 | 1.12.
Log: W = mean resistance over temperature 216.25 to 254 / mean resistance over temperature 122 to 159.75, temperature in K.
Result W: 1.28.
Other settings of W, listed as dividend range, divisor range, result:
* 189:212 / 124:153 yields 1.39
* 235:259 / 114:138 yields 1.22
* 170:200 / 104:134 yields 1.10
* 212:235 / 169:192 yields 0.98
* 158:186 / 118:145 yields 1.36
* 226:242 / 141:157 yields 1.20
